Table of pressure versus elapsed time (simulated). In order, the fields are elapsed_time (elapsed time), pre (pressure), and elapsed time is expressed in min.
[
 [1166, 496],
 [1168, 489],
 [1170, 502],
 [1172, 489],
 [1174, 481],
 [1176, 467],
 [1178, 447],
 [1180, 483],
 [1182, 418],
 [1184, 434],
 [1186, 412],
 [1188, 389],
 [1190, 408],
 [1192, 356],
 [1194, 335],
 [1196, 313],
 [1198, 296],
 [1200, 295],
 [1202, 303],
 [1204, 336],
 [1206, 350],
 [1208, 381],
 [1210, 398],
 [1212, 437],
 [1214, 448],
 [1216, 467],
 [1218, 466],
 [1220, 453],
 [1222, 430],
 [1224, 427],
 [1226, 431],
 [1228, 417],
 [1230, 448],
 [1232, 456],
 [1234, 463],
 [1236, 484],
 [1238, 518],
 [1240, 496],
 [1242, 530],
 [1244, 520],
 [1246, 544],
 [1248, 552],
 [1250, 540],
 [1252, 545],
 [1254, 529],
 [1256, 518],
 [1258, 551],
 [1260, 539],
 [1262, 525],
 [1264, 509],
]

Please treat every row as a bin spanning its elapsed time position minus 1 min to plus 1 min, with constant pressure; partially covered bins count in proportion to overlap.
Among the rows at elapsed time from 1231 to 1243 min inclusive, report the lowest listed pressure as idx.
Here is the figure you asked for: 456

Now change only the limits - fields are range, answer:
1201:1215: 303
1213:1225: 427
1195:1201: 295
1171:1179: 447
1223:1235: 417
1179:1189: 389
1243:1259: 518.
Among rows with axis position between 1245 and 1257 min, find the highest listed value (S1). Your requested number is 552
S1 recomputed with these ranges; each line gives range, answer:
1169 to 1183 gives 502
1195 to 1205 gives 336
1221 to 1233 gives 456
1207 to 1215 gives 448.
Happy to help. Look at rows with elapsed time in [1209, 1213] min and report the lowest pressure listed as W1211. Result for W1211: 398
